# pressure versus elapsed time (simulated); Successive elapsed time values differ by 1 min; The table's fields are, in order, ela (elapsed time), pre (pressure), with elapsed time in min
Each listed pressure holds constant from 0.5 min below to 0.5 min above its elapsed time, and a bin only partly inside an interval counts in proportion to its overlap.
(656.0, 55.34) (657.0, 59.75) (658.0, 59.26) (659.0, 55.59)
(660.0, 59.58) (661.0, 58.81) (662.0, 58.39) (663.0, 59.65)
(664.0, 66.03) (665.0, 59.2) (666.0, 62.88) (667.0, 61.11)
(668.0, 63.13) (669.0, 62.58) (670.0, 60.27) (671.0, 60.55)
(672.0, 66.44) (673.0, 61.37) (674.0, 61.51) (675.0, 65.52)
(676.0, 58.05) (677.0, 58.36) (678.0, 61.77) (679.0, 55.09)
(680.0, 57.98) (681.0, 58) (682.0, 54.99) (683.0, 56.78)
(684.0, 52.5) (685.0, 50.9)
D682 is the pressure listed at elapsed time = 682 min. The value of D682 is 54.99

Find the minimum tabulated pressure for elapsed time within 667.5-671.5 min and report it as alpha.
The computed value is 60.27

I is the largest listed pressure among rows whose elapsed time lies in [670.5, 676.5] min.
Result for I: 66.44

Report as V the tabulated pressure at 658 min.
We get 59.26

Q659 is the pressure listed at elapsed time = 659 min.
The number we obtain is 55.59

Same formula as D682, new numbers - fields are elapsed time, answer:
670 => 60.27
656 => 55.34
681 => 58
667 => 61.11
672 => 66.44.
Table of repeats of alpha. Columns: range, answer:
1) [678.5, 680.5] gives 55.09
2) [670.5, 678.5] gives 58.05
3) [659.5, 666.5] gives 58.39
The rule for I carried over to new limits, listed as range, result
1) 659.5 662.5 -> 59.58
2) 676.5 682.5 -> 61.77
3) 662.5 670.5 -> 66.03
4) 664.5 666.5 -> 62.88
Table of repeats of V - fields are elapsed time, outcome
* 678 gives 61.77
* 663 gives 59.65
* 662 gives 58.39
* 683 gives 56.78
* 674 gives 61.51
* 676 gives 58.05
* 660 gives 59.58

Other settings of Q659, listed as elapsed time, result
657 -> 59.75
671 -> 60.55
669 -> 62.58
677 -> 58.36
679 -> 55.09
